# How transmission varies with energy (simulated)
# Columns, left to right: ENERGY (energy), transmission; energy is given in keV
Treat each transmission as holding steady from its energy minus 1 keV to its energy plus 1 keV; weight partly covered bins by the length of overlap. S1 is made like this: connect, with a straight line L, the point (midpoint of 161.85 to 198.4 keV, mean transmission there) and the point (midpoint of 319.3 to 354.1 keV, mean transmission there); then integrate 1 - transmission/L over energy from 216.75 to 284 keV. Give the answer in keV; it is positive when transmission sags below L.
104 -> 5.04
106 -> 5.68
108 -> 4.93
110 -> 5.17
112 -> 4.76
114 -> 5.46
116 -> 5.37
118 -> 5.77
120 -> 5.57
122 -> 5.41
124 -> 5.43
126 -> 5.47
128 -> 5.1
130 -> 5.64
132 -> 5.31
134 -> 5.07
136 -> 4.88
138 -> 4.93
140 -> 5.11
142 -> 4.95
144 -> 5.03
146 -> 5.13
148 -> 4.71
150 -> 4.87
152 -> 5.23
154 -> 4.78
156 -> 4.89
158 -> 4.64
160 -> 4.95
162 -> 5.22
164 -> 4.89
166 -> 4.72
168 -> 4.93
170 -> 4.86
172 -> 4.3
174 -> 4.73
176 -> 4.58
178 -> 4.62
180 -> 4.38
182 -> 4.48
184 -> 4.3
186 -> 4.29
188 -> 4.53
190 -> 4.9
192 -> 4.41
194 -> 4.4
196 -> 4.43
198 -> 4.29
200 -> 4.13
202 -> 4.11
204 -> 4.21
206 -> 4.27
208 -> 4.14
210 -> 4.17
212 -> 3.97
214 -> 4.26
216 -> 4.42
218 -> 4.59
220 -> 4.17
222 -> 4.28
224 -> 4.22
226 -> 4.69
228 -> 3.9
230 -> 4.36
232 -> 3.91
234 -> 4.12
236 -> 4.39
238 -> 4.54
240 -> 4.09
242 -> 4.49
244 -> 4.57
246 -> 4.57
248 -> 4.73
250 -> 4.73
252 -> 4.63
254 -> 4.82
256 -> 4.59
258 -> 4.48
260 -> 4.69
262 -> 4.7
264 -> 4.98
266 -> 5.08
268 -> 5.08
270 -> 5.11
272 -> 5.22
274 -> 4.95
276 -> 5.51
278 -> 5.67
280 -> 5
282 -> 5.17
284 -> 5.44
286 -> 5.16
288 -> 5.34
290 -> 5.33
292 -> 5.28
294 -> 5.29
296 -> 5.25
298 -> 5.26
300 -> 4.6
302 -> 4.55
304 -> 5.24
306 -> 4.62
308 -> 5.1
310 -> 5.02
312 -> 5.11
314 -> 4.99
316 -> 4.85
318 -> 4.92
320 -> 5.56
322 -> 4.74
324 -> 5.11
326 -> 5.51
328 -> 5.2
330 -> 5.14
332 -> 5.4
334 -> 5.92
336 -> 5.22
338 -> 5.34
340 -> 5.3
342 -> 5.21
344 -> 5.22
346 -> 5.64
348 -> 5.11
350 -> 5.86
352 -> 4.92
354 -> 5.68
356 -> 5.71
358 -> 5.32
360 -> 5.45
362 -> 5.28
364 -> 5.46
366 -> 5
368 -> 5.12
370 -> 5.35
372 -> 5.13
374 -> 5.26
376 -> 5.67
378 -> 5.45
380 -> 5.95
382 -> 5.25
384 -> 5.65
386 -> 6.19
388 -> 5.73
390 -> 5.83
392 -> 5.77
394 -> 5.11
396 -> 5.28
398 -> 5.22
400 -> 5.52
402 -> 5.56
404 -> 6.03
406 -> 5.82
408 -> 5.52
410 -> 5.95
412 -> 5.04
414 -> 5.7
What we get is 3.3 keV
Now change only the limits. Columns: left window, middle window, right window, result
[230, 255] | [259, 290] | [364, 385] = -3.04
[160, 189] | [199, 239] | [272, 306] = 5.00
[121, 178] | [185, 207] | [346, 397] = 3.13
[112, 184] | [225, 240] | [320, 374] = 2.56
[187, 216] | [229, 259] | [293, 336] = 0.94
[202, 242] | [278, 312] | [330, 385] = -1.78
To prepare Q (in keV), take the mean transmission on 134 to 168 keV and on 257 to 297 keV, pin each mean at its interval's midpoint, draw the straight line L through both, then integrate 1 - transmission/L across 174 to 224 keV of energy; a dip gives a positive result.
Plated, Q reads 6.6 keV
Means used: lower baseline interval 4.94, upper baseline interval 5.14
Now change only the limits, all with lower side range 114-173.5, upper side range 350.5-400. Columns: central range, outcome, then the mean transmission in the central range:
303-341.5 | 1.4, 5.17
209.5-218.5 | 1.6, 4.27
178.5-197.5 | 2.6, 4.46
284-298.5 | 0.1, 5.28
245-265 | 2.2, 4.69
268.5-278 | 0.1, 5.24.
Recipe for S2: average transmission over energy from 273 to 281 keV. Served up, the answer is 5.28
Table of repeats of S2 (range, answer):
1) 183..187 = 4.29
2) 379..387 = 5.76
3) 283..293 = 5.31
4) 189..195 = 4.57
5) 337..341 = 5.32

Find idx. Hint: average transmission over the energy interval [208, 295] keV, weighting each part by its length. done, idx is 4.71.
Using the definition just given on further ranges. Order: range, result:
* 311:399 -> 5.37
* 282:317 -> 5.09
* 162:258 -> 4.44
